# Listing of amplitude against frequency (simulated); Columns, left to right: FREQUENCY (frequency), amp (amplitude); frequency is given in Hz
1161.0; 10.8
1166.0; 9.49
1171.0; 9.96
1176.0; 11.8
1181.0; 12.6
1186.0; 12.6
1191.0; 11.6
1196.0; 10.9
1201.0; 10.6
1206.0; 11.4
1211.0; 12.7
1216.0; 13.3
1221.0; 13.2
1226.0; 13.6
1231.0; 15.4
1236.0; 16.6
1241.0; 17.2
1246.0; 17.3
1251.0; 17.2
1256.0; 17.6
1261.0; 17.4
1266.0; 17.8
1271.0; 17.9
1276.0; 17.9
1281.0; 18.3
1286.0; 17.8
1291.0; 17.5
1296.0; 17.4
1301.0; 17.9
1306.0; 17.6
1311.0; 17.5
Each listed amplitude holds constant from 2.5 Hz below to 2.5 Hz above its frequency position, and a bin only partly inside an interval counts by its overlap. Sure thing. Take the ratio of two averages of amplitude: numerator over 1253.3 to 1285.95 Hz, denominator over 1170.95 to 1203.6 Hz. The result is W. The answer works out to 1.54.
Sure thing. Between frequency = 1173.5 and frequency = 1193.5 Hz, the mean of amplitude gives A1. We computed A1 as 12.2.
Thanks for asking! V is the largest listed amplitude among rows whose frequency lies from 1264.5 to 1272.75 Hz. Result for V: 17.9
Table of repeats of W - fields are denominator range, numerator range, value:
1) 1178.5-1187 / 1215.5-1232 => 1.10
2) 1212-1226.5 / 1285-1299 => 1.32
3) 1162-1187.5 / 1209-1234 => 1.22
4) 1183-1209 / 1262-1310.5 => 1.55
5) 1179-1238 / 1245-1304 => 1.38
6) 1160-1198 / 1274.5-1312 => 1.58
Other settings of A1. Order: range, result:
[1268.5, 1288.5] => 18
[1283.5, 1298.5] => 17.6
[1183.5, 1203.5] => 11.4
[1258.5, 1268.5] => 17.6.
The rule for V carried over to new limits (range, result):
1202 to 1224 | 13.3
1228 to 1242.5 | 17.2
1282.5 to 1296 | 17.8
